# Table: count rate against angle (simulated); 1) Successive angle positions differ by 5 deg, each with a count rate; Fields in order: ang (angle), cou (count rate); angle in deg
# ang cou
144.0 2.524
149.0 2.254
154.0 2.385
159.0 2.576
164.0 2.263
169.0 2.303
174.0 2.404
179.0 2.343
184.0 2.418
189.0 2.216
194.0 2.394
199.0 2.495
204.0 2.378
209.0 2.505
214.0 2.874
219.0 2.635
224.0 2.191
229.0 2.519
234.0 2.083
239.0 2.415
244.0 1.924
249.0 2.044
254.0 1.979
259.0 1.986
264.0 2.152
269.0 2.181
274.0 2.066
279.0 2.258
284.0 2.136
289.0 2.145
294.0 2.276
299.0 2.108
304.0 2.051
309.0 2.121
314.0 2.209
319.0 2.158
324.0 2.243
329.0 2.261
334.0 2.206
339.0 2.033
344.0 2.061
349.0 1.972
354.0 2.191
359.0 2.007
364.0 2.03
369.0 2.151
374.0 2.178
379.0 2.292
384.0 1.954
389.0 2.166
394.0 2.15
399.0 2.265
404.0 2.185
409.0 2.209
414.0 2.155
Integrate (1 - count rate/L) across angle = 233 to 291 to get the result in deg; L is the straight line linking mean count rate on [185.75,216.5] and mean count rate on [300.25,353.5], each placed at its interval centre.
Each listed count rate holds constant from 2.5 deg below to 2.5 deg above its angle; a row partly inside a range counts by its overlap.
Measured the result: 4.9 deg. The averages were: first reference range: 2.48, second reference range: 2.13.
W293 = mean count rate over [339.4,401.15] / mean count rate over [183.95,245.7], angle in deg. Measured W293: 0.88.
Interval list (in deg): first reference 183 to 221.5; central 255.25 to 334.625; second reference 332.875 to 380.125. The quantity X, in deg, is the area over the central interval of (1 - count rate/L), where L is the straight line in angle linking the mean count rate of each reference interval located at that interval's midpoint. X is 3.5 deg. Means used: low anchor 2.49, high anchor 2.1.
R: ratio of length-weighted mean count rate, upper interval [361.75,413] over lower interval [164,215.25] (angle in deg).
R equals 0.9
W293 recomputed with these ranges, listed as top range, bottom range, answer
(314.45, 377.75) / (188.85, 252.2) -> 0.90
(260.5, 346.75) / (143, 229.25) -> 0.89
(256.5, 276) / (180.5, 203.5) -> 0.88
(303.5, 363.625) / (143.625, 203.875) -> 0.89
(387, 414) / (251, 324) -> 1.03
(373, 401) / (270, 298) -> 1.00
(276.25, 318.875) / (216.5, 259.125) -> 0.98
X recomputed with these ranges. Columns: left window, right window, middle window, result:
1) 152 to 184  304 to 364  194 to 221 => -2.8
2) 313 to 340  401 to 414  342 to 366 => 1.5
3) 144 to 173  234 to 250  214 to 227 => -1.9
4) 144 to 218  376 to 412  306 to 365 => 3.1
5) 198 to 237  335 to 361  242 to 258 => 2.5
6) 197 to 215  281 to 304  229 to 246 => 1.4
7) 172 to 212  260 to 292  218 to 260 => 1.4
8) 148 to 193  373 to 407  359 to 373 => 0.7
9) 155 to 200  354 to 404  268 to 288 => 0.9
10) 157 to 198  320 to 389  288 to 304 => 0.3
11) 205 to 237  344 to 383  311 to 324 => 0.2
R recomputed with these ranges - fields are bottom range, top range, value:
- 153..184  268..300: 0.91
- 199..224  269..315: 0.84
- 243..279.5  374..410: 1.05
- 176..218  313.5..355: 0.87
